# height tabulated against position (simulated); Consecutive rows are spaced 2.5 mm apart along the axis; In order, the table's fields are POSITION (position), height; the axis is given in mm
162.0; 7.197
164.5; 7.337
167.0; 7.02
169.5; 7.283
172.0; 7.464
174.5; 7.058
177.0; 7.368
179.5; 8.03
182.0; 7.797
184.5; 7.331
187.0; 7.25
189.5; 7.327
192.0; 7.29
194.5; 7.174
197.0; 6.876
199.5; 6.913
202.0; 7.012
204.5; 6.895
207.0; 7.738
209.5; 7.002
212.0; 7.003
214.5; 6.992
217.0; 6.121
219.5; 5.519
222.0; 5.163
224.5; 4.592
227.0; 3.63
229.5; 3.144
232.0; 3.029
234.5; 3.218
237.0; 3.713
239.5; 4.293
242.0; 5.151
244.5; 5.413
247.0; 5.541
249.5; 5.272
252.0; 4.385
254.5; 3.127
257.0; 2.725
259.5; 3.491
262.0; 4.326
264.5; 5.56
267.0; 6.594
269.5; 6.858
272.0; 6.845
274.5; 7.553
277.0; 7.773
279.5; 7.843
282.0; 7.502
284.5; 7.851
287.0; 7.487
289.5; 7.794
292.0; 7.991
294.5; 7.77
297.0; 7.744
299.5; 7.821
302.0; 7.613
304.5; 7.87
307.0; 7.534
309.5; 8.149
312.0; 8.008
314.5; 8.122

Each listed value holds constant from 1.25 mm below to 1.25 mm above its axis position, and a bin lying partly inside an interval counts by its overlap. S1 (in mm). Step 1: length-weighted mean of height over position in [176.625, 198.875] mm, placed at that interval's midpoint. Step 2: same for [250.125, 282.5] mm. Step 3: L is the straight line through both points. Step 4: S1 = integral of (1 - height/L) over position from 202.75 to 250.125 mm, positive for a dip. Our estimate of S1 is 9.5 mm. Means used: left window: 7.37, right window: 5.69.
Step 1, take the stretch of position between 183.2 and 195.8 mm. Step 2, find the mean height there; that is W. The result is 7.27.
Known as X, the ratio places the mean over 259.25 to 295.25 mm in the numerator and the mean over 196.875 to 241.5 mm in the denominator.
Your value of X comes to 1.3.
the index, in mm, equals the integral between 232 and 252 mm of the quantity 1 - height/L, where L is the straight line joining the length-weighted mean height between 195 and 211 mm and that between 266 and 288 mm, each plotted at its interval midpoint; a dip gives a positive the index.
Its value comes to 7.5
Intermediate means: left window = 7.08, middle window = 4.54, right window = 7.37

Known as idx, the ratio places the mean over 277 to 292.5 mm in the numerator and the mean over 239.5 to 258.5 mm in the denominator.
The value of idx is 1.72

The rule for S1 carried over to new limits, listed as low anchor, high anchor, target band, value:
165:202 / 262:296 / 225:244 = 9.0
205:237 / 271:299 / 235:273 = 9.7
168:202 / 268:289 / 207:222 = 1.7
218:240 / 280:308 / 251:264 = 4.5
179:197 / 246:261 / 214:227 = 0.8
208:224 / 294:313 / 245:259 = 5.4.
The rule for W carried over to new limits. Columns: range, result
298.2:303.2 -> 7.72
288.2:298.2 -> 7.82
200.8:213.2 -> 7.13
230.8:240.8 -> 3.57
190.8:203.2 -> 7.05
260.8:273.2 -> 6.04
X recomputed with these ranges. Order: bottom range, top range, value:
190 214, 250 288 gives 0.84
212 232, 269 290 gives 1.50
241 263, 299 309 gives 1.77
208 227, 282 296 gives 1.31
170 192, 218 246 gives 0.58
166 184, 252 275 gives 0.69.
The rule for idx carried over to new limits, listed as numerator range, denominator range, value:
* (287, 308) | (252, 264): 2.12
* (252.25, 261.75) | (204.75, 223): 0.52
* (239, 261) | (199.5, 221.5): 0.65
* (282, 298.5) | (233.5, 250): 1.67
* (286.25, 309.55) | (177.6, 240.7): 1.28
